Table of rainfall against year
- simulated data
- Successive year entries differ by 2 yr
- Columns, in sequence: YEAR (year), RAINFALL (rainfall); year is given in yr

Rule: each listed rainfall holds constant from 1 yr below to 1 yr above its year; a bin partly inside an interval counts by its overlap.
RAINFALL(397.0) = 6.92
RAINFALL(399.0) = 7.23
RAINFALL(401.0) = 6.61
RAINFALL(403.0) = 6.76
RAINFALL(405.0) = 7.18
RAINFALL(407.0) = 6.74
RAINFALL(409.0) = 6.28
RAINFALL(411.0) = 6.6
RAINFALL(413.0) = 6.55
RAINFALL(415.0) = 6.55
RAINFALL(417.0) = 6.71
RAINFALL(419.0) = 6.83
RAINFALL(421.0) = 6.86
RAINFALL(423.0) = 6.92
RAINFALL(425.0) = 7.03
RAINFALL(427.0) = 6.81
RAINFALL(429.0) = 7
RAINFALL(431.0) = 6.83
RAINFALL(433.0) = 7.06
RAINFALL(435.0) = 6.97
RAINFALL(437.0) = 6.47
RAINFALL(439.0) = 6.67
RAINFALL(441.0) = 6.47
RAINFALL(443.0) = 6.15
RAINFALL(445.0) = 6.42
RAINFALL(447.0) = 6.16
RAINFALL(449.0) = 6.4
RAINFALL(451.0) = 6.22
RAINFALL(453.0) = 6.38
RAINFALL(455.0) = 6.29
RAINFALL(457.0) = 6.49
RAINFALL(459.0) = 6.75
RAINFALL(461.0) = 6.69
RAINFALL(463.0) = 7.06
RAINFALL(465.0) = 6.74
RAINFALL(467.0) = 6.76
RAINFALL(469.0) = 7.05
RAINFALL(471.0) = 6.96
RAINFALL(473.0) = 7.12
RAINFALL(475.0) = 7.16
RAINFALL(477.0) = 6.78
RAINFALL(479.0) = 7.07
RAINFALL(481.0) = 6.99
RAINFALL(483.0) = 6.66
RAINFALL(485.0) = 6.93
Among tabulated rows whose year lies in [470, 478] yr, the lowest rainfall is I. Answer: 6.78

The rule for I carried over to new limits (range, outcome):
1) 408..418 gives 6.28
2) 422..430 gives 6.81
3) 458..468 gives 6.69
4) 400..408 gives 6.61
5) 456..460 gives 6.49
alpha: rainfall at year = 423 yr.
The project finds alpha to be 6.92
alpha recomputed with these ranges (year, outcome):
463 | 7.06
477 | 6.78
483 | 6.66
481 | 6.99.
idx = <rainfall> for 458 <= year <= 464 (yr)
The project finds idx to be 6.83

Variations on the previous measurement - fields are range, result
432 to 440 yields 6.79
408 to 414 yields 6.48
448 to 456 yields 6.32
